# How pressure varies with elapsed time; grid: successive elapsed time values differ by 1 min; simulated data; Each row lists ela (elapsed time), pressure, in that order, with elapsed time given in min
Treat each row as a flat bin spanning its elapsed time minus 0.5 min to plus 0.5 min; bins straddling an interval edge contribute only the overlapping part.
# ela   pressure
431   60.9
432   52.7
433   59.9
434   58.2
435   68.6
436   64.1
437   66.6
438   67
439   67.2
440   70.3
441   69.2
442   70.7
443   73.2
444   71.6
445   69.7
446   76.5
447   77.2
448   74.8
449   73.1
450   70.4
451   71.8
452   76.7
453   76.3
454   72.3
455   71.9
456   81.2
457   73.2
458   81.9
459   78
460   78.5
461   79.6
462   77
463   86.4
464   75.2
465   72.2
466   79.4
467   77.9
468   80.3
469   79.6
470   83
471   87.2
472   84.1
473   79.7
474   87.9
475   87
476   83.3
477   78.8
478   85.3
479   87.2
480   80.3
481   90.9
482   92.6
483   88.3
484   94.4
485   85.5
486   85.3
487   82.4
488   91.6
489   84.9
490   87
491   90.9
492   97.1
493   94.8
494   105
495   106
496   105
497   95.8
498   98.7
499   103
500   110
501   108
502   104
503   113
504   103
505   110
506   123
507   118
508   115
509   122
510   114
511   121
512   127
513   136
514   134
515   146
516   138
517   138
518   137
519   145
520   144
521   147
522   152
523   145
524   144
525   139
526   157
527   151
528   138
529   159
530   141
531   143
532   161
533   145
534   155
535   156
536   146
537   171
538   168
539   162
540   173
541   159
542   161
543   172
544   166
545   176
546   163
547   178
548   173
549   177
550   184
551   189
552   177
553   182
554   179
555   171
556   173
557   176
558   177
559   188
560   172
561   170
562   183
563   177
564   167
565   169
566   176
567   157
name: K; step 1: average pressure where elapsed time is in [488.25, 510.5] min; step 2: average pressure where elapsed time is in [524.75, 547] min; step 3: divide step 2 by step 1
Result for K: 1.51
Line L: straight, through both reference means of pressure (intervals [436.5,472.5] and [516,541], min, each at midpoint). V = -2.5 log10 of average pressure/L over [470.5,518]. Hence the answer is 0.14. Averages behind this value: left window 75.6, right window 151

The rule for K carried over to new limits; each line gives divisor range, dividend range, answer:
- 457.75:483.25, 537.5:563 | 2.11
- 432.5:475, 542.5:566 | 2.34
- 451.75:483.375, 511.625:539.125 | 1.82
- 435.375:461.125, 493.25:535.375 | 1.77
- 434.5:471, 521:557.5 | 2.18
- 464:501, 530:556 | 1.88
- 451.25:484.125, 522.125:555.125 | 2.00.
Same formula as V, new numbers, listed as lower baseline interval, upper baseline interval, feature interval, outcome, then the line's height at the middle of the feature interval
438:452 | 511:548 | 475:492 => 0.24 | 108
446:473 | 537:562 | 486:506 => 0.17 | 117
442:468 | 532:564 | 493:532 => 0.07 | 134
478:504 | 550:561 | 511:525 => -0.08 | 130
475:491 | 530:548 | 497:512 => 0.04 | 116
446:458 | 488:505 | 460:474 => 0.04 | 83.5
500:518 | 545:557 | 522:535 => -0.01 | 147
